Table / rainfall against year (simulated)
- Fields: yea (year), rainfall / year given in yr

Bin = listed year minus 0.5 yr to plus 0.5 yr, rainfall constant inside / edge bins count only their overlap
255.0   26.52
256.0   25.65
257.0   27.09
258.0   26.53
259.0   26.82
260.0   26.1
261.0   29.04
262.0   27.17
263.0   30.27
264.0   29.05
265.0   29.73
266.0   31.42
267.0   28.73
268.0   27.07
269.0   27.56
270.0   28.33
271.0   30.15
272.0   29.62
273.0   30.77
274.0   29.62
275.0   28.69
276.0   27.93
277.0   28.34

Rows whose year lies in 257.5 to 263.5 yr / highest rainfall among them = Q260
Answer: 30.27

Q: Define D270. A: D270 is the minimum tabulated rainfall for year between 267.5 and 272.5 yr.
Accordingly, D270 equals 27.07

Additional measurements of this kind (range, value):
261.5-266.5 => 27.17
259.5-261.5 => 26.1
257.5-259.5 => 26.53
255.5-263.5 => 25.65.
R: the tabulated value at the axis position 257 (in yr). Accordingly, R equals 27.09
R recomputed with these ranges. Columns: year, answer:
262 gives 27.17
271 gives 30.15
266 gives 31.42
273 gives 30.77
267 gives 28.73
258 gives 26.53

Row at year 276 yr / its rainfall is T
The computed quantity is 27.93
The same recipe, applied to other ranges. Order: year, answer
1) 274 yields 29.62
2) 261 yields 29.04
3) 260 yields 26.1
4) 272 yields 29.62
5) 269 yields 27.56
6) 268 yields 27.07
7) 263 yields 30.27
